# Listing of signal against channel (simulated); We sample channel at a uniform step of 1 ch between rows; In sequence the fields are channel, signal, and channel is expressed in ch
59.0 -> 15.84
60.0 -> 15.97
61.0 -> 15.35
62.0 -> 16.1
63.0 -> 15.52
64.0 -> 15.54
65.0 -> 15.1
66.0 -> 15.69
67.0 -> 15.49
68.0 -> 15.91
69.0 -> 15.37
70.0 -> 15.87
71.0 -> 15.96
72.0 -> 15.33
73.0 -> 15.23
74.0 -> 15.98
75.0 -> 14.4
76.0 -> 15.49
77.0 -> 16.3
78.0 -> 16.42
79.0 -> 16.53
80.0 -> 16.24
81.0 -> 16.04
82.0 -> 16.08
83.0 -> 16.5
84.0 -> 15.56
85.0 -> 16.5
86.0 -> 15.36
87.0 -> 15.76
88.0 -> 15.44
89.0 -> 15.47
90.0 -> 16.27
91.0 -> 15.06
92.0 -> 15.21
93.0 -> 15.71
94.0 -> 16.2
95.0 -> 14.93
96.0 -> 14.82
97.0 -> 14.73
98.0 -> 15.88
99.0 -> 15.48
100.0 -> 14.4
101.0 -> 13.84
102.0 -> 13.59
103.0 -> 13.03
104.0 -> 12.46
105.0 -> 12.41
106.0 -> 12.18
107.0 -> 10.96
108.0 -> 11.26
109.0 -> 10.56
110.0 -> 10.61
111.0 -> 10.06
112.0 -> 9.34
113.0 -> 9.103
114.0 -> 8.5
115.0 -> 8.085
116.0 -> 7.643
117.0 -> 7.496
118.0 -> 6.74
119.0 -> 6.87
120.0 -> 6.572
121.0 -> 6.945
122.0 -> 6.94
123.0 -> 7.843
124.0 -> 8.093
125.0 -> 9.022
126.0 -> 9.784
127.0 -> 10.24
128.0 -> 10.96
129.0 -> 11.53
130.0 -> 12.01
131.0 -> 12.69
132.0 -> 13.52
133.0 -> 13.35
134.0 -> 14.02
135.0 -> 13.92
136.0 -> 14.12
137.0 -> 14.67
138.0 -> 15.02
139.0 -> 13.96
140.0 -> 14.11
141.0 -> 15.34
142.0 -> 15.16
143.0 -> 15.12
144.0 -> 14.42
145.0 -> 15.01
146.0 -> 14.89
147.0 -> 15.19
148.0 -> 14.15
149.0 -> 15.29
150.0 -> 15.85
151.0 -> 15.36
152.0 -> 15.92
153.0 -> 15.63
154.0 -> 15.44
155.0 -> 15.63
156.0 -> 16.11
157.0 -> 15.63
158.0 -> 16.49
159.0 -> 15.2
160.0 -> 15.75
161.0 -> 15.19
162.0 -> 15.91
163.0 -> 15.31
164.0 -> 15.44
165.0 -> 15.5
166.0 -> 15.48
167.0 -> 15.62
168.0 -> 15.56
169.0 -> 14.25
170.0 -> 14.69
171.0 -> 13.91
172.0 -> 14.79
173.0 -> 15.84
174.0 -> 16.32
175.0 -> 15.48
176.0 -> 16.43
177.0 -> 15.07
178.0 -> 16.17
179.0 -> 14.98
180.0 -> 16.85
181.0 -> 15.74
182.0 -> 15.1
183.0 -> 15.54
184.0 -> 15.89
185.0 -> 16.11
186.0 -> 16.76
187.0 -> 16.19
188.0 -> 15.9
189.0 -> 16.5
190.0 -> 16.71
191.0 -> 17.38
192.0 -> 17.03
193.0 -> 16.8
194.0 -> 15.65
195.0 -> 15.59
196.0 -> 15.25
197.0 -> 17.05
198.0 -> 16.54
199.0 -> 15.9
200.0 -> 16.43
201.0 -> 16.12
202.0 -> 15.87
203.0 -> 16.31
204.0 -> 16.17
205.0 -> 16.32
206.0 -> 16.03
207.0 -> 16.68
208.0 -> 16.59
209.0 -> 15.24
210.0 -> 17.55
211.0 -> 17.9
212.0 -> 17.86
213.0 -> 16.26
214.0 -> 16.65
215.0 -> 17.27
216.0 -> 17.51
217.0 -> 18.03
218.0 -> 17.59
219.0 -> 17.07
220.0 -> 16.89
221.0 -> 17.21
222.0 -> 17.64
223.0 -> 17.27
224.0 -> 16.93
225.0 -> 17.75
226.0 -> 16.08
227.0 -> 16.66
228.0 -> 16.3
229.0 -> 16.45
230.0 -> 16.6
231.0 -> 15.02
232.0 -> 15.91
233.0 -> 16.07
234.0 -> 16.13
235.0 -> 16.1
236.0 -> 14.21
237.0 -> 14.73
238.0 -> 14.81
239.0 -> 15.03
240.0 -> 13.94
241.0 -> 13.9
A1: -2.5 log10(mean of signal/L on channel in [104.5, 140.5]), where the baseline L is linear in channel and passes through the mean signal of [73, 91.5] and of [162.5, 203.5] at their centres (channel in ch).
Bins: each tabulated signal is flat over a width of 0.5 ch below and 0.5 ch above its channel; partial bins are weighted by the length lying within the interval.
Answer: 0.44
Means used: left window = 15.8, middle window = 10.6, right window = 15.9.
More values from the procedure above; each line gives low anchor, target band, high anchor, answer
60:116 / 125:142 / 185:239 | 0.163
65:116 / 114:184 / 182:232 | 0.140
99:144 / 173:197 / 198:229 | -0.069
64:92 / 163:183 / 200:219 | 0.072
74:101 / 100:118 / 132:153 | 0.393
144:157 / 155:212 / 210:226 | 0.023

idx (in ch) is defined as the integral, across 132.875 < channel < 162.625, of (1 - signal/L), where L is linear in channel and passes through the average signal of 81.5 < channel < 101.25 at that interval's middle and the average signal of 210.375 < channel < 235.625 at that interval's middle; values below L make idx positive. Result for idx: 1.8 ch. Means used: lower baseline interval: 15.5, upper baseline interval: 16.8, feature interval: 15.1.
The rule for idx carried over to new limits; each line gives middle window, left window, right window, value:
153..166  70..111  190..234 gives 0.14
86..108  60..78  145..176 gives 1.60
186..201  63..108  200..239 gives -0.12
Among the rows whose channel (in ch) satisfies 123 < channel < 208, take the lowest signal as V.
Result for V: 7.843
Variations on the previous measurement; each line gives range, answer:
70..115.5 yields 8.085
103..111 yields 10.06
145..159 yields 14.15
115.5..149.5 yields 6.572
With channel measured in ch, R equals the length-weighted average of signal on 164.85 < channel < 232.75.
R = 16.3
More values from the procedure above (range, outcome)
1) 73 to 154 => 13.2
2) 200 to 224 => 16.9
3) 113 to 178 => 13.3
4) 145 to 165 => 15.5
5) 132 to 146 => 14.5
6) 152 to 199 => 15.8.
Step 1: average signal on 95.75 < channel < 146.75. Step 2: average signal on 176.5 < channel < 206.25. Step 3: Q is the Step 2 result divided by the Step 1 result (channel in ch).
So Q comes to 1.4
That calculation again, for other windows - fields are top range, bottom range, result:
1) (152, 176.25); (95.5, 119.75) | 1.38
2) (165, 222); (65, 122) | 1.21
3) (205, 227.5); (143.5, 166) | 1.10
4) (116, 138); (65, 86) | 0.66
